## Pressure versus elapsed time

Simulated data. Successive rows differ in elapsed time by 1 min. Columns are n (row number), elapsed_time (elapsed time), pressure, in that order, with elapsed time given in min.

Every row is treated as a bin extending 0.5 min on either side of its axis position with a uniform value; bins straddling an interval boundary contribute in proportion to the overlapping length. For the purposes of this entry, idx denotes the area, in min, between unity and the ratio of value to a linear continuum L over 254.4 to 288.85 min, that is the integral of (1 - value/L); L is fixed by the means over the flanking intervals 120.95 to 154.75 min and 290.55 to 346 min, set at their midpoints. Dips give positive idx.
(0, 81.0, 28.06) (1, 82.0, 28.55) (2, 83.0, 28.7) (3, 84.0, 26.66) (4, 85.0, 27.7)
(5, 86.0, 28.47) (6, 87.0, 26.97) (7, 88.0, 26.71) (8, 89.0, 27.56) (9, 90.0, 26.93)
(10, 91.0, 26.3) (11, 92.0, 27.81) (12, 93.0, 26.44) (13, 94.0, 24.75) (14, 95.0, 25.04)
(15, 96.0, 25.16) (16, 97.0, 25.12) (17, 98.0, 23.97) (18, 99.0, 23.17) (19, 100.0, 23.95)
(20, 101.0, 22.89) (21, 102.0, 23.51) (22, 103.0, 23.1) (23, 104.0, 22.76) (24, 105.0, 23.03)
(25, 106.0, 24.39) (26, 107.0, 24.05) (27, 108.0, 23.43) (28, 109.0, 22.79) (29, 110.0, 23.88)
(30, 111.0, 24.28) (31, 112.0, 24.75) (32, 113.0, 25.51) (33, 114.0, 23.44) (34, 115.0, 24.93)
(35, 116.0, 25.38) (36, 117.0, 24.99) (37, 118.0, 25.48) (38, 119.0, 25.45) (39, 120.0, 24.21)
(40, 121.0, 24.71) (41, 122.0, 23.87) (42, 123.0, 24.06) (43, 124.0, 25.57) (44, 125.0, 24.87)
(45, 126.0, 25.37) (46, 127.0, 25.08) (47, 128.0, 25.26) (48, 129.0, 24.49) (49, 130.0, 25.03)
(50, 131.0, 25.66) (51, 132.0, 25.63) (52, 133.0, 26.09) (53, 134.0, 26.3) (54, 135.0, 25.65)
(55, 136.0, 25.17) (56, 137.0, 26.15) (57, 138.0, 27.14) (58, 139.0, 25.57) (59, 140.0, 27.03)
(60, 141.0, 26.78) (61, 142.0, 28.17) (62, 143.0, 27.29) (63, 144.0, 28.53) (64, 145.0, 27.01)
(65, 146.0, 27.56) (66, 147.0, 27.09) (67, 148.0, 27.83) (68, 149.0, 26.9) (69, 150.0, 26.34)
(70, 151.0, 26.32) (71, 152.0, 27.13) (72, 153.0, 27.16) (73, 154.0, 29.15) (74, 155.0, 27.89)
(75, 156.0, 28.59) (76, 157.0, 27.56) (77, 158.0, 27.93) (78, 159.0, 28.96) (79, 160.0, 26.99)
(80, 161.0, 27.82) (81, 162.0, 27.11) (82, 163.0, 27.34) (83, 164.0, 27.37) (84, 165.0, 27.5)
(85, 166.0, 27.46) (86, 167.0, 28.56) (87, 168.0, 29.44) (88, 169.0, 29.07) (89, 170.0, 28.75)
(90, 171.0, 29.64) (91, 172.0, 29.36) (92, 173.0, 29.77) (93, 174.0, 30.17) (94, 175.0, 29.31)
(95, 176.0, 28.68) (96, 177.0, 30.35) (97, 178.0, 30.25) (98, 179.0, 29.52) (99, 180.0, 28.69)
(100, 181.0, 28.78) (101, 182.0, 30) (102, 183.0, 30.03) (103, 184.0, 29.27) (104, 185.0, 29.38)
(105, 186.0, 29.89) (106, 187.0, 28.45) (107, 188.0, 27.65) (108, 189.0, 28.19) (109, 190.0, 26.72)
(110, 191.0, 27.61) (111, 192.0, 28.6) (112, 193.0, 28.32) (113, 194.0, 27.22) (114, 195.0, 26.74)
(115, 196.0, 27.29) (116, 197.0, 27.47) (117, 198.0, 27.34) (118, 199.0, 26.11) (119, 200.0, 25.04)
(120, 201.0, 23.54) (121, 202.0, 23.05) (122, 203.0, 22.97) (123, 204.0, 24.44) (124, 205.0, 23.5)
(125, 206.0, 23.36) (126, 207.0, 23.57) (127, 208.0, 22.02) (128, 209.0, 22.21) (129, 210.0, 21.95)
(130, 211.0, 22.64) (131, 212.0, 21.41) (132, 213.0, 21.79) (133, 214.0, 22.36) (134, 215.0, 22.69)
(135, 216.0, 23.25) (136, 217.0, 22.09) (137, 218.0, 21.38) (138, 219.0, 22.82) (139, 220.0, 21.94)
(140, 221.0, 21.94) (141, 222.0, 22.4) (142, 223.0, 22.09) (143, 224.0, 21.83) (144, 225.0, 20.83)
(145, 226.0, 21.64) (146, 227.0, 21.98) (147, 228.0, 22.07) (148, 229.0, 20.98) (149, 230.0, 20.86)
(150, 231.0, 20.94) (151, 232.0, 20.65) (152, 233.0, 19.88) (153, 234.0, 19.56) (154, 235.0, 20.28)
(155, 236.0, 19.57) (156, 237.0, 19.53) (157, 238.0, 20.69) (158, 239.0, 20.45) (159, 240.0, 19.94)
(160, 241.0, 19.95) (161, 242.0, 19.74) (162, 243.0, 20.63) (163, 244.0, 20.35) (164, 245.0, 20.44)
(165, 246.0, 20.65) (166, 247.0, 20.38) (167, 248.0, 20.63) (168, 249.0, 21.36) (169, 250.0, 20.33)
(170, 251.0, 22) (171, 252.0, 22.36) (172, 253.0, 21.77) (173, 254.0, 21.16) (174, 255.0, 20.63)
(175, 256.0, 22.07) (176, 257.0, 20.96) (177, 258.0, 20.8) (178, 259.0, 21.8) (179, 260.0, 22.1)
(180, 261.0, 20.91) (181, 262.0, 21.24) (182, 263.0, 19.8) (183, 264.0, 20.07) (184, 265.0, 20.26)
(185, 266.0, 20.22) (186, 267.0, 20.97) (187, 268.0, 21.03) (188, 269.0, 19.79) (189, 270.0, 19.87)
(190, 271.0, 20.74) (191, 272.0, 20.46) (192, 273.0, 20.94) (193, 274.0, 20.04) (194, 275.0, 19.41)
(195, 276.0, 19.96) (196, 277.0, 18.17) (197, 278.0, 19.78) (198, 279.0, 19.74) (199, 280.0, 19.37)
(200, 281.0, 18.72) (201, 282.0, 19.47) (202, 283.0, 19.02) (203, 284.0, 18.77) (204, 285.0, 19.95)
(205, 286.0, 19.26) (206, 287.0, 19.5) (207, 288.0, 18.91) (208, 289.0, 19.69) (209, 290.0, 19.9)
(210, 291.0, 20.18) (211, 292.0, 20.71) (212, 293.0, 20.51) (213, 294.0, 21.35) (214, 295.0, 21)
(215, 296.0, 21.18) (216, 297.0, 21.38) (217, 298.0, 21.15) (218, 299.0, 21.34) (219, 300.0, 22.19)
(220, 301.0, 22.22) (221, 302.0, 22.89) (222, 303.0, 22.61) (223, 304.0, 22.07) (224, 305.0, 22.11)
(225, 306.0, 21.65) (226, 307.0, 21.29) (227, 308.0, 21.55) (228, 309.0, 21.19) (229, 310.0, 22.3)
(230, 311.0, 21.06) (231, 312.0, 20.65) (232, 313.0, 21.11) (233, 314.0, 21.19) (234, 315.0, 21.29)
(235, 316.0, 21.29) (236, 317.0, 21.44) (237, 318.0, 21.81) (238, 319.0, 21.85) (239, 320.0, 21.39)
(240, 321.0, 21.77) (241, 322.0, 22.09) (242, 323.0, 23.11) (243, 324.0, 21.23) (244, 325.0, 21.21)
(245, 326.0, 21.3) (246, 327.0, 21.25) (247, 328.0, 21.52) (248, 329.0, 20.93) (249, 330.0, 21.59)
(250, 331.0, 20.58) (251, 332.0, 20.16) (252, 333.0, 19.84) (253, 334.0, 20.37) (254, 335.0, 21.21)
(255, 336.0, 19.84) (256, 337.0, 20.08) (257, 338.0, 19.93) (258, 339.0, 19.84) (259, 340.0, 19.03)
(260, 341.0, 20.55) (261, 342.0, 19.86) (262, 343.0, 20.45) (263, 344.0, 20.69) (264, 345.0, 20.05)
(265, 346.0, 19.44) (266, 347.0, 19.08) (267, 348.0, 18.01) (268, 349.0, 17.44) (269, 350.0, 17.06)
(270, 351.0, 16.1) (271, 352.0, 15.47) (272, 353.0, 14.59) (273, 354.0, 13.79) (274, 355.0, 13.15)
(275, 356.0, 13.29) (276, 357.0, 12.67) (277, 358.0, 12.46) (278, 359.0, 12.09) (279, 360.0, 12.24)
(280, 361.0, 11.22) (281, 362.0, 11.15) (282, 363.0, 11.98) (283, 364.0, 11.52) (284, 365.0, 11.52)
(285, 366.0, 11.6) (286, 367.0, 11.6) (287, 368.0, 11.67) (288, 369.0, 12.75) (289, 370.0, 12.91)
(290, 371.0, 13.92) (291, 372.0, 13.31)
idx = 3.6 min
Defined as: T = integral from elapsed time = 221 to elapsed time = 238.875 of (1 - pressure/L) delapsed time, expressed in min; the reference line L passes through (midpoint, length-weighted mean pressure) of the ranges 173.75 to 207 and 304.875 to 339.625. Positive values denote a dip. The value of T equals 3.2 min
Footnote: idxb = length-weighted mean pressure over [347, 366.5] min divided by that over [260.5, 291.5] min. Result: 0.69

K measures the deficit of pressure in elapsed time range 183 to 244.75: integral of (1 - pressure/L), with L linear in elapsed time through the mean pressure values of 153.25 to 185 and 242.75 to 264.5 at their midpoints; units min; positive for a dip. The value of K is 3.43 min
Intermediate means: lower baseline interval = 28.7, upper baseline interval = 21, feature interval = 23.4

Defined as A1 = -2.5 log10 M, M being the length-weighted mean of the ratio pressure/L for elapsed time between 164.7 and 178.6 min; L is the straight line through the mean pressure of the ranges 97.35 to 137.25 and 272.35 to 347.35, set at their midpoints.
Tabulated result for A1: -0.24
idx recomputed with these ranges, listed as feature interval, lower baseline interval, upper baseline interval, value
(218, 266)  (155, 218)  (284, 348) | 6.5 min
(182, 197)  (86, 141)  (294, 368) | -3.5 min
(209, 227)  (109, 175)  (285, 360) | 1.3 min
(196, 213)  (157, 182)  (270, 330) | 1.8 min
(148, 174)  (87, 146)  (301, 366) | -4.5 min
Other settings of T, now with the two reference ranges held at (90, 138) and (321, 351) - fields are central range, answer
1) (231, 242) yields 1.1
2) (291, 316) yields -0.7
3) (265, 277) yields 0.7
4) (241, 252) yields 0.7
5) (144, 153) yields -1.1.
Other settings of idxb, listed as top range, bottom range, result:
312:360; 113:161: 0.73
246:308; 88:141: 0.83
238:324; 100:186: 0.78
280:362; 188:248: 0.86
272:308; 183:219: 0.81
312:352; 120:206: 0.75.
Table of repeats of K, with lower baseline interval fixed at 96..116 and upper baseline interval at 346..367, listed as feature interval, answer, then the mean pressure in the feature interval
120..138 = -1.8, 25.3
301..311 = -3.8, 21.9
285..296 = -2.4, 20.1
